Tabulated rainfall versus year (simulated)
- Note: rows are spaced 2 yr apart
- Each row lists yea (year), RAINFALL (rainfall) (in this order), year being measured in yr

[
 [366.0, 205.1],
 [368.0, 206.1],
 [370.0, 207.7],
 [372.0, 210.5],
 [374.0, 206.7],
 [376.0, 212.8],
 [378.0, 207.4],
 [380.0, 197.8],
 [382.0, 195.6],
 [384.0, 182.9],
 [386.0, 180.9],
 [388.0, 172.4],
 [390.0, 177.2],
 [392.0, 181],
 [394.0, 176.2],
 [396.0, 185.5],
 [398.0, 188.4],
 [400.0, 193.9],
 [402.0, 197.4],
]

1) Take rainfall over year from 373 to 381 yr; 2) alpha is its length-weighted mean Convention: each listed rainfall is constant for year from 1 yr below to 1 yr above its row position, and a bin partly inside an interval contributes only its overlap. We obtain 206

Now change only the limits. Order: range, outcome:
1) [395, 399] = 187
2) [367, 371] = 207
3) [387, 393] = 177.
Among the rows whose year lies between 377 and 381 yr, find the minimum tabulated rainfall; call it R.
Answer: 197.8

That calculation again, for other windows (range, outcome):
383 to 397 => 172.4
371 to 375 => 206.7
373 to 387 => 180.9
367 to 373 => 206.1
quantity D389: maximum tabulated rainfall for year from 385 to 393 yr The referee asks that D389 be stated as 181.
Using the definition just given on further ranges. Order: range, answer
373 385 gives 212.8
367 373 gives 210.5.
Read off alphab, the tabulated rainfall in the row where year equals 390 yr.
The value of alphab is 177.2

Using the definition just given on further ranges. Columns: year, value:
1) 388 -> 172.4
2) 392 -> 181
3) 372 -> 210.5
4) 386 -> 180.9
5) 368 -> 206.1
